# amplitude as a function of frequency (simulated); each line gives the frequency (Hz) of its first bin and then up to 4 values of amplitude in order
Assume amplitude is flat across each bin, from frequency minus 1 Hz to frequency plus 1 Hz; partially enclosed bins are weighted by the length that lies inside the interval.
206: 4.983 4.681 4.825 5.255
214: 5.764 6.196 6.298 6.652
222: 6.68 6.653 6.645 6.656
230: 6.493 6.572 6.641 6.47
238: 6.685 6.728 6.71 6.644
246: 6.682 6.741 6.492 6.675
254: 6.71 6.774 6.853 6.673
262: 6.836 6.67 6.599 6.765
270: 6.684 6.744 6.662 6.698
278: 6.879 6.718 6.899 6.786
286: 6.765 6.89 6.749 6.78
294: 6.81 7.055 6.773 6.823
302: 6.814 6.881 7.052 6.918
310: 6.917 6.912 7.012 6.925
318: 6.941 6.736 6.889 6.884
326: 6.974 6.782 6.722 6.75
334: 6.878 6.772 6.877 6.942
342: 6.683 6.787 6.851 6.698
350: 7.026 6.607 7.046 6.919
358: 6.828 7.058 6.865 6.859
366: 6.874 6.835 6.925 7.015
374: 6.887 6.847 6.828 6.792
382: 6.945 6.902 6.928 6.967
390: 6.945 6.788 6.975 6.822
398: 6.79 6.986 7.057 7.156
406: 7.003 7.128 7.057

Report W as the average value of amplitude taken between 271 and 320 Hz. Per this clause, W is 6.85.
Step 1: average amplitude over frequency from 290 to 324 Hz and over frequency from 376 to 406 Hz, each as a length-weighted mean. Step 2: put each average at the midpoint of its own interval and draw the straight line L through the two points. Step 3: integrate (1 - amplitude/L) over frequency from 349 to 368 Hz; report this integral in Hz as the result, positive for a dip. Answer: 0.0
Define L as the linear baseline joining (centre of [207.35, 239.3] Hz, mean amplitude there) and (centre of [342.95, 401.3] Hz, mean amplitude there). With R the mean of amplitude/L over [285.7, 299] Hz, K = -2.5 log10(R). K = -0.050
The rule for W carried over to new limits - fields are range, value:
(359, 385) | 6.89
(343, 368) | 6.87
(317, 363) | 6.85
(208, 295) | 6.56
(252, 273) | 6.73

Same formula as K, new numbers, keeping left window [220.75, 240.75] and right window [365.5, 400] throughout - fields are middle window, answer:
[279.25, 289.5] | -0.02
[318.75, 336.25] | -0.01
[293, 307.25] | -0.02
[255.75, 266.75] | -0.01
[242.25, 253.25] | 0.00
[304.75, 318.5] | -0.03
